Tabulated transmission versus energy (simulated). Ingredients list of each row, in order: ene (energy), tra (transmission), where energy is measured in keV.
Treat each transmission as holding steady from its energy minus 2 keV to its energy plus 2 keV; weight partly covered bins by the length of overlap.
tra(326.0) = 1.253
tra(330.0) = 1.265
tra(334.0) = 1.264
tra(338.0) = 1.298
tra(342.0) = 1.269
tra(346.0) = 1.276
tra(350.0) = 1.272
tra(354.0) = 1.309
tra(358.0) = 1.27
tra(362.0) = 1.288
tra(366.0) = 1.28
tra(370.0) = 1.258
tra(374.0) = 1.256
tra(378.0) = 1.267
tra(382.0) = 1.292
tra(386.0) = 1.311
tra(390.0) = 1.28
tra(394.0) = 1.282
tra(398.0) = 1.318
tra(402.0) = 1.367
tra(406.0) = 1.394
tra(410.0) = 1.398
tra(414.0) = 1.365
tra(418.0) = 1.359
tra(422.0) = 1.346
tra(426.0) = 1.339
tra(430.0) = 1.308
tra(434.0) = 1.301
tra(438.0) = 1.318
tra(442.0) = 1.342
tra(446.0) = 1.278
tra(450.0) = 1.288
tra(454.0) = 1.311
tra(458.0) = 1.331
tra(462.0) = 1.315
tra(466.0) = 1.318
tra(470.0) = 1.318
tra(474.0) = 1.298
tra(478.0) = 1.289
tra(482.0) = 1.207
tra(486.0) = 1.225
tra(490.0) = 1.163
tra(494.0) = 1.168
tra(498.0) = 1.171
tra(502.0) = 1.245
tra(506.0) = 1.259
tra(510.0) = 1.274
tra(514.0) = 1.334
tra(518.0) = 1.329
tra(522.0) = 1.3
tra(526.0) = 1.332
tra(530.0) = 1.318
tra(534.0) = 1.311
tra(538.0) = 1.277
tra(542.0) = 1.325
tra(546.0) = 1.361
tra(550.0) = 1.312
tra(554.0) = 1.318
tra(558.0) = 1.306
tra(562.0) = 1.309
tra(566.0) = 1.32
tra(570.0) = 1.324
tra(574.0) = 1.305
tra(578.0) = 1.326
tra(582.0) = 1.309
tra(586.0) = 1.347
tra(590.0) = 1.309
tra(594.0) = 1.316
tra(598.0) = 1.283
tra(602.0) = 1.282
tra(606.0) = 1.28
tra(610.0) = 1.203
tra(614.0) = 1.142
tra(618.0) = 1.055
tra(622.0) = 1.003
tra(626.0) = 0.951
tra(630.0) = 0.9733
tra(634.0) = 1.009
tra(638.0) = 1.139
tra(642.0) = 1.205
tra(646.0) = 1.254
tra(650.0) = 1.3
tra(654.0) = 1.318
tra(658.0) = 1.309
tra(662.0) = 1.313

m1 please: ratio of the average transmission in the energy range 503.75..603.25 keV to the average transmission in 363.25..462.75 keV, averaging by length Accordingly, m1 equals 1.0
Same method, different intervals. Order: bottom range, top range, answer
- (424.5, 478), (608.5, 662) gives 0.88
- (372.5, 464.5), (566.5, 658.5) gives 0.92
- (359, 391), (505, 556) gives 1.03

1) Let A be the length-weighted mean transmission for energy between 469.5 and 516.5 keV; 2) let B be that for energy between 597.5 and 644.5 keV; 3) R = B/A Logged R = 0.9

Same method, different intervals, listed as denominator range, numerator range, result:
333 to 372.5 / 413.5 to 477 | 1.03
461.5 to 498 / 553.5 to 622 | 1.02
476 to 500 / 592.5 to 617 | 1.03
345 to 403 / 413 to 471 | 1.03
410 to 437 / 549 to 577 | 0.98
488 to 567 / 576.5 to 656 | 0.93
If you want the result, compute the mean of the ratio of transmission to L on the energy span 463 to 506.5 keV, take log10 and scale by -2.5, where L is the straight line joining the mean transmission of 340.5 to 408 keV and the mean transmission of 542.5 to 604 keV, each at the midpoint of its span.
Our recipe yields 0.05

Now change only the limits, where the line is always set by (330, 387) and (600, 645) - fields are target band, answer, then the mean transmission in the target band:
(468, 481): -0.08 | 1.29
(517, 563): -0.13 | 1.32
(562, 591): -0.15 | 1.32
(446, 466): -0.08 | 1.31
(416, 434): -0.08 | 1.33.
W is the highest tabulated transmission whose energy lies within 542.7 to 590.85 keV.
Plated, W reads 1.361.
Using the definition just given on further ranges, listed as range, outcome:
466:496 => 1.318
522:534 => 1.332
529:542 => 1.325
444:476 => 1.331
